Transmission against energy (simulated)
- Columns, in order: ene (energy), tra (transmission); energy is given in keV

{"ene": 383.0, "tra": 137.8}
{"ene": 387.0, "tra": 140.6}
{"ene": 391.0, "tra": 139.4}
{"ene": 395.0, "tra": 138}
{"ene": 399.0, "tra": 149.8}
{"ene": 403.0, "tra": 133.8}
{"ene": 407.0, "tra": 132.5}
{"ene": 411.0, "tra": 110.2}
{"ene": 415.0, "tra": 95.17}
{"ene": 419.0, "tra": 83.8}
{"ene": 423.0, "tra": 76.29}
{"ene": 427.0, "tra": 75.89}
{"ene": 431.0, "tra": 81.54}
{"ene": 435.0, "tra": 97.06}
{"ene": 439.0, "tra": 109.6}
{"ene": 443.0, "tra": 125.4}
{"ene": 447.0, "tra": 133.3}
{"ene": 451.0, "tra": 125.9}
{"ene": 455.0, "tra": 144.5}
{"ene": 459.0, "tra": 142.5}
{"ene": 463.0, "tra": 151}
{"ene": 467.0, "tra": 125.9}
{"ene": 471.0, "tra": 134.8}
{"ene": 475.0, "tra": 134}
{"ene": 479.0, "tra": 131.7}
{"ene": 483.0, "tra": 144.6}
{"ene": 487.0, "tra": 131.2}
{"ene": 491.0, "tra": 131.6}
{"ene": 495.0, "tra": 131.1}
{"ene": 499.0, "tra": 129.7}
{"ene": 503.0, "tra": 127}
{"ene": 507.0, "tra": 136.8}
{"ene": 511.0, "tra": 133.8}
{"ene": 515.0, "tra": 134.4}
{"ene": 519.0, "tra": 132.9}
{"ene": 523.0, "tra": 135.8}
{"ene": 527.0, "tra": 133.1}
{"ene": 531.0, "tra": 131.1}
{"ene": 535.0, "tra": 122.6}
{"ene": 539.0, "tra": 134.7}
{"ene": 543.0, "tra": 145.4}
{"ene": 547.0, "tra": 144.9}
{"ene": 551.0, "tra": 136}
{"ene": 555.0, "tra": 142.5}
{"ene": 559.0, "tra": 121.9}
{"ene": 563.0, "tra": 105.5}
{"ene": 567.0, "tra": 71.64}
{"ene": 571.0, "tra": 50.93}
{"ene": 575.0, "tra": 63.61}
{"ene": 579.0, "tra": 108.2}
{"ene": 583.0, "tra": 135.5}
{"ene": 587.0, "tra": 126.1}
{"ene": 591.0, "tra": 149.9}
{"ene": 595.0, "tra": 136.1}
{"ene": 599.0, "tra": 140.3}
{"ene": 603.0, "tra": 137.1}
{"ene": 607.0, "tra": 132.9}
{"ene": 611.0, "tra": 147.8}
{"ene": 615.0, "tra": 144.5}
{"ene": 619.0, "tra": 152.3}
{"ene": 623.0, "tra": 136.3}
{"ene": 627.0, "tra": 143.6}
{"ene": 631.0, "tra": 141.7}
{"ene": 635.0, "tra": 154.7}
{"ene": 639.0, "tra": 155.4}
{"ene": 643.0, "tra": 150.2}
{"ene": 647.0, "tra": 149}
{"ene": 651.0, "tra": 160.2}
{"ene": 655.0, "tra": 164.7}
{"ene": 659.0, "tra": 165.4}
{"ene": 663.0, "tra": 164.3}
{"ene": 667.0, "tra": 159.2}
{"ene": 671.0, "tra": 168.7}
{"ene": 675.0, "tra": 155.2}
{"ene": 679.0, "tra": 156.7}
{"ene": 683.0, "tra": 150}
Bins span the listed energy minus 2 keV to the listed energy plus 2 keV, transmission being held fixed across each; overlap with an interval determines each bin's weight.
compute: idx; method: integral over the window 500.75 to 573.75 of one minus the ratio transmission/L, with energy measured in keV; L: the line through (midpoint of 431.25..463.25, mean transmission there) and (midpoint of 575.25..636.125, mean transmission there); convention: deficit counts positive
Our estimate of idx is 4.2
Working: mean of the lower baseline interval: 125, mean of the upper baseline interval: 137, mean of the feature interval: 124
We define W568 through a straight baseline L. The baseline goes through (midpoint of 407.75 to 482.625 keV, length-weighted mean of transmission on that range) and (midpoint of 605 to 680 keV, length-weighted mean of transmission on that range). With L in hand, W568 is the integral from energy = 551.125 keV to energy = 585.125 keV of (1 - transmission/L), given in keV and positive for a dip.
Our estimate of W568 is 9.0 keV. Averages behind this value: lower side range 116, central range 102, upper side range 153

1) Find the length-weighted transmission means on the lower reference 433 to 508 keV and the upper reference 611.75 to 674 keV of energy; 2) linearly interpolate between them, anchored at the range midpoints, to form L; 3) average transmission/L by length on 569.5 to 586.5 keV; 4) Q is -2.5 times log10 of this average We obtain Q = 0.47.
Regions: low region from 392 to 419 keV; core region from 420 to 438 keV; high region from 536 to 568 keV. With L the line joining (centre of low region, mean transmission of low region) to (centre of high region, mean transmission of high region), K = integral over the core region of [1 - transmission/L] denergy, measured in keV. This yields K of 5.8 keV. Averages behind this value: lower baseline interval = 124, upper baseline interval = 127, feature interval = 84.3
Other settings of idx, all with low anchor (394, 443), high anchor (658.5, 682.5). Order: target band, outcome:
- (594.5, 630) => 1.6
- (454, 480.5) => -4.6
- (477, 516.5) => -3.0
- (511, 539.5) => -0.5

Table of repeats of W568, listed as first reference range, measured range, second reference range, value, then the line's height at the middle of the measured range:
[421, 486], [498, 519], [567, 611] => -2.3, 120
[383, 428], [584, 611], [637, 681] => 2.0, 149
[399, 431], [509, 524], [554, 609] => -3.2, 111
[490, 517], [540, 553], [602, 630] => -0.5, 136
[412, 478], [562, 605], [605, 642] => 8.6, 139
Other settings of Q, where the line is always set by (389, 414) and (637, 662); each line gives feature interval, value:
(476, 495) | 0.05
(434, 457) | 0.11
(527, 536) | 0.13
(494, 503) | 0.10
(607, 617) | 0.08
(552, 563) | 0.16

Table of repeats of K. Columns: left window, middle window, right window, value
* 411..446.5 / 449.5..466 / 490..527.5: -4.74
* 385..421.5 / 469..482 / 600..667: -0.20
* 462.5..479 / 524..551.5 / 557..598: -4.15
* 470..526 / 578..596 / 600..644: 1.21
